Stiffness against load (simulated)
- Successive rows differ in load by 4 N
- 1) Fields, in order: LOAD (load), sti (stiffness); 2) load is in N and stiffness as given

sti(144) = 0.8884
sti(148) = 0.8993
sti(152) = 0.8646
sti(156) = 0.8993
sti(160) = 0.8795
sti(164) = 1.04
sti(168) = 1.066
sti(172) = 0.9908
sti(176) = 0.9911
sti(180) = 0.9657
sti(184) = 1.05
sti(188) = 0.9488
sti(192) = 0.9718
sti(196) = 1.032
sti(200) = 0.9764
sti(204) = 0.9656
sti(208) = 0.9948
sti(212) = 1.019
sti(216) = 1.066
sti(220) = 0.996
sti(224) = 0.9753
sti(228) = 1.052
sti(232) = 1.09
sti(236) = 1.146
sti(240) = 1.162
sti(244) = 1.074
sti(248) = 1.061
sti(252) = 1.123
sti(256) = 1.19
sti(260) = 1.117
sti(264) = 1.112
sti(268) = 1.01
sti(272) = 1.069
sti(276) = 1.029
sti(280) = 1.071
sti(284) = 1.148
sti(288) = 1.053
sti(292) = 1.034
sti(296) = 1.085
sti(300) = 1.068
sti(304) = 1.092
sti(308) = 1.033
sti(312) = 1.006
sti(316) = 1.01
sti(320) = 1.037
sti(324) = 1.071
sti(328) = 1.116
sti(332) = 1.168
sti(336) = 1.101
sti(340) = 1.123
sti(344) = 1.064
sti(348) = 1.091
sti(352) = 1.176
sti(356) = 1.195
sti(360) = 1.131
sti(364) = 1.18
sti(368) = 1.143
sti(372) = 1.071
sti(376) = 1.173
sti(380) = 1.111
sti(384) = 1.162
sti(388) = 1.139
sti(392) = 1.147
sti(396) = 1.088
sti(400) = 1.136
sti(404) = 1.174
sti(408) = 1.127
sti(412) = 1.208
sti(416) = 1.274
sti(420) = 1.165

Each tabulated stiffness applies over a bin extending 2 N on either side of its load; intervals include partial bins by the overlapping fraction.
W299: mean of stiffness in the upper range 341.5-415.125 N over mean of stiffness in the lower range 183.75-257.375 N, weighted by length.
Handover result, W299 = 1.09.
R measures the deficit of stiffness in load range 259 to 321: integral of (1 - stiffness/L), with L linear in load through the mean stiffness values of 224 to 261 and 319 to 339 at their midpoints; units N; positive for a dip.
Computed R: 2.4 N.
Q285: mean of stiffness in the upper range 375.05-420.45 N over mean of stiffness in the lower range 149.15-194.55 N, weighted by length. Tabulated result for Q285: 1.19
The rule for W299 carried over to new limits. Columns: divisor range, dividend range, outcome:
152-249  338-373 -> 1.12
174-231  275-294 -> 1.07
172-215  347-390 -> 1.15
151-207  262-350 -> 1.10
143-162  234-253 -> 1.26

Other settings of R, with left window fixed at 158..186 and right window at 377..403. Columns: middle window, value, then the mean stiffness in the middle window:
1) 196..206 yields 0.32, 0.983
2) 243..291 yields -1.38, 1.09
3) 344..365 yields -0.62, 1.14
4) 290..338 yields 0.80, 1.07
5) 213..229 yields 0.12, 1.02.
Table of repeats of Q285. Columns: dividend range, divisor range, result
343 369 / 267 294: 1.08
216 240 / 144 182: 1.12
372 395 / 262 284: 1.07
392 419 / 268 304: 1.09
